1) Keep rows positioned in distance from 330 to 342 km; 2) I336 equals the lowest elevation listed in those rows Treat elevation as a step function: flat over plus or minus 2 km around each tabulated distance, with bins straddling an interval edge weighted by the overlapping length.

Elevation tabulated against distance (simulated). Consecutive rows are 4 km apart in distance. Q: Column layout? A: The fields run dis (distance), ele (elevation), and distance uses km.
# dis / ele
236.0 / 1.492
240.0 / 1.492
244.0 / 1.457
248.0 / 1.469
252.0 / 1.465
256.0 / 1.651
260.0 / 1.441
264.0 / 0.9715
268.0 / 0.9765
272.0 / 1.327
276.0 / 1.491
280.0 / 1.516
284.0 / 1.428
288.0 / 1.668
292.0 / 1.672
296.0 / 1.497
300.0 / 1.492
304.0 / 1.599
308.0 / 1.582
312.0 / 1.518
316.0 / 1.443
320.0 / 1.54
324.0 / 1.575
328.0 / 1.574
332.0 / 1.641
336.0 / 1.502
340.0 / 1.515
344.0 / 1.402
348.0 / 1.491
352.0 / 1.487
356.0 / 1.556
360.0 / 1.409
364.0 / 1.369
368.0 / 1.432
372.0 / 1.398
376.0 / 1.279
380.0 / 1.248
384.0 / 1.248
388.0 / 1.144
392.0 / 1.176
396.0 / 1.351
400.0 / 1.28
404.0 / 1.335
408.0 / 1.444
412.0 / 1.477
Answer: 1.502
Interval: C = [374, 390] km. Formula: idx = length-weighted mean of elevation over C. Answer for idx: 1.23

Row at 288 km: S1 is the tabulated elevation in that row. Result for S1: 1.668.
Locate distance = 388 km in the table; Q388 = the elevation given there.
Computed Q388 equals 1.144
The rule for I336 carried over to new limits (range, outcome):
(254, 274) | 0.9715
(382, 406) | 1.144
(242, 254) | 1.457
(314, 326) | 1.443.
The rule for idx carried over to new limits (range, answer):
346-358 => 1.51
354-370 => 1.44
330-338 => 1.57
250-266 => 1.38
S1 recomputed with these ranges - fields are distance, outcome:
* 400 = 1.28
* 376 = 1.279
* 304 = 1.599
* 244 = 1.457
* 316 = 1.443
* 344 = 1.402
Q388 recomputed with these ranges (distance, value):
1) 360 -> 1.409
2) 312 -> 1.518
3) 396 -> 1.351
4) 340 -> 1.515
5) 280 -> 1.516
